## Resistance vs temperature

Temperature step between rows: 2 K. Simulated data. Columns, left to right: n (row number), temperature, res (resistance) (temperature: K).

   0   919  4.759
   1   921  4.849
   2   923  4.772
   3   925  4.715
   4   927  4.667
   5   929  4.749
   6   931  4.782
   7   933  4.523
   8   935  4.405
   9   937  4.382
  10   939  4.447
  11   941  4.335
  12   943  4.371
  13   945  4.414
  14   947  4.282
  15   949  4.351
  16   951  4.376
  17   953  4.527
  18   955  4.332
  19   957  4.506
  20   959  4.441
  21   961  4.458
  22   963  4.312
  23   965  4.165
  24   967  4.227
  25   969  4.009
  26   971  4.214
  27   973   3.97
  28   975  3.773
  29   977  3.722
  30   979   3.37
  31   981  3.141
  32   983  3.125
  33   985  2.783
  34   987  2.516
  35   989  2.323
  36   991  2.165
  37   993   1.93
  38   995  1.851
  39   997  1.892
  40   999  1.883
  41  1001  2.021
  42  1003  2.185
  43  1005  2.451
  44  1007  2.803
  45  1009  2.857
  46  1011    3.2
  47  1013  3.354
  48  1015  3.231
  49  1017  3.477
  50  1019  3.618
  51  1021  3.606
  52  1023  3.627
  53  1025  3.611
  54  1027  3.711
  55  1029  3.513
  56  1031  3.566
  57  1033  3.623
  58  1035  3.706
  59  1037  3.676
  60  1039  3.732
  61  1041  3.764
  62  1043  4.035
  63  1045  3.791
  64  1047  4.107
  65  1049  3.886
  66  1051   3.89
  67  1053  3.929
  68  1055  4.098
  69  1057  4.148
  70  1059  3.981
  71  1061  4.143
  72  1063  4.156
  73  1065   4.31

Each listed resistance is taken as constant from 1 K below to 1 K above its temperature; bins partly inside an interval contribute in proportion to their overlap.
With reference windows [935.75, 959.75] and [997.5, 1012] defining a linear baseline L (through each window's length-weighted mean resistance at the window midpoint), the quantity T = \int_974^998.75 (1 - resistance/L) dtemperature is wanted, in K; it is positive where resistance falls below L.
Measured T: 3.5 K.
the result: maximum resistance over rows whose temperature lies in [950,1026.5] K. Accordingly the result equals 4.527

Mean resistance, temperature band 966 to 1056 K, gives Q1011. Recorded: 3.29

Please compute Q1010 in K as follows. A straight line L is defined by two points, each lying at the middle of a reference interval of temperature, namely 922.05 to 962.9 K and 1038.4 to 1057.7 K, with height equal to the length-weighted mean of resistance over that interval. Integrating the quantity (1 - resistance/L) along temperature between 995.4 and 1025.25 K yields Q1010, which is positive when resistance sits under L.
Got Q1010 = 9.0 K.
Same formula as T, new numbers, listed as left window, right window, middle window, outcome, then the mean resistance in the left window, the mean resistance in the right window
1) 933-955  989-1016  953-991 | -2.5 K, 4.39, 2.44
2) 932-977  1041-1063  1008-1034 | 4.0 K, 4.3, 4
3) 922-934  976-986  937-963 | -2.0 K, 4.7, 3.23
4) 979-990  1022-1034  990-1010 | 5.9 K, 2.83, 3.61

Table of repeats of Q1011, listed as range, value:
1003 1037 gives 3.35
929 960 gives 4.44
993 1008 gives 2.14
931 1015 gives 3.53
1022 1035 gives 3.62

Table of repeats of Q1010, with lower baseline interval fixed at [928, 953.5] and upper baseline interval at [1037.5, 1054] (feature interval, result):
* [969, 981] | 1.41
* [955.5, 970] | 0.11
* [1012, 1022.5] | 1.49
